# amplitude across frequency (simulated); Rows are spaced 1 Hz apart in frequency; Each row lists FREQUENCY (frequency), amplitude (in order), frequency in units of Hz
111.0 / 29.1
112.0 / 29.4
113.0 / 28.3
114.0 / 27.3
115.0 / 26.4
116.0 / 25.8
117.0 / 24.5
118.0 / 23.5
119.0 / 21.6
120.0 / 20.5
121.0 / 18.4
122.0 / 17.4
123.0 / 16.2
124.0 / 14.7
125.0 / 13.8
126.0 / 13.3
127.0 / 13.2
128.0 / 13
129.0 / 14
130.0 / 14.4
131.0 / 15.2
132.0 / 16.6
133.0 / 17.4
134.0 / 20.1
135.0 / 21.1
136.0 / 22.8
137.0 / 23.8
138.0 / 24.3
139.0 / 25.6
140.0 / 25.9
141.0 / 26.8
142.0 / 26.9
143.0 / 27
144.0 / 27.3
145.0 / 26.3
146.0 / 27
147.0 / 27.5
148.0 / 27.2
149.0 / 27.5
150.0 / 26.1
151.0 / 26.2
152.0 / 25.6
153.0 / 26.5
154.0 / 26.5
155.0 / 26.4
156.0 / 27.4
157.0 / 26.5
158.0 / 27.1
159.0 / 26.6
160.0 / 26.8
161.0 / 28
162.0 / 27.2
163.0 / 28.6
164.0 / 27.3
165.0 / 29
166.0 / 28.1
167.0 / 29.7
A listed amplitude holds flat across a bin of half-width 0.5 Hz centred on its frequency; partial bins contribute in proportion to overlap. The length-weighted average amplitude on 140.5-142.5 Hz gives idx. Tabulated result 26.9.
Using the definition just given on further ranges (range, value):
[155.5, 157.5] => 26.9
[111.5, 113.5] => 28.9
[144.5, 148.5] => 27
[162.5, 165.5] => 28.3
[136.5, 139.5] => 24.6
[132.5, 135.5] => 19.5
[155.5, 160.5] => 26.9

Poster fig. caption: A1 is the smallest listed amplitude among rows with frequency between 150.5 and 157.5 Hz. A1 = 25.6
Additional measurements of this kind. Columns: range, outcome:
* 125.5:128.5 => 13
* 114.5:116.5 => 25.8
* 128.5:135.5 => 14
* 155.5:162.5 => 26.5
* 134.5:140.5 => 21.1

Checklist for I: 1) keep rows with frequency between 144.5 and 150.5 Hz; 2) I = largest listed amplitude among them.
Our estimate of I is 27.5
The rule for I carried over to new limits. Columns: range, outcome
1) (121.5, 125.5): 17.4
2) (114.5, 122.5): 26.4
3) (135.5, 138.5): 24.3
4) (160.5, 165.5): 29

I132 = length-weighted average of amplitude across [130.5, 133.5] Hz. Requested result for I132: 16.4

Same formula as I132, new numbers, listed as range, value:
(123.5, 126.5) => 13.9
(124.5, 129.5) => 13.5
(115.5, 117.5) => 25.1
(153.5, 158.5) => 26.8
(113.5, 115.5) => 26.9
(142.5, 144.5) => 27.1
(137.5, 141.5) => 25.6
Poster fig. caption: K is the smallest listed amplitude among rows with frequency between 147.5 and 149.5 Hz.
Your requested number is 27.2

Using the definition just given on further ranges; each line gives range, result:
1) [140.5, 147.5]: 26.3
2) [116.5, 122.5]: 17.4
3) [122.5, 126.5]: 13.3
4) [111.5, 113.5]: 28.3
